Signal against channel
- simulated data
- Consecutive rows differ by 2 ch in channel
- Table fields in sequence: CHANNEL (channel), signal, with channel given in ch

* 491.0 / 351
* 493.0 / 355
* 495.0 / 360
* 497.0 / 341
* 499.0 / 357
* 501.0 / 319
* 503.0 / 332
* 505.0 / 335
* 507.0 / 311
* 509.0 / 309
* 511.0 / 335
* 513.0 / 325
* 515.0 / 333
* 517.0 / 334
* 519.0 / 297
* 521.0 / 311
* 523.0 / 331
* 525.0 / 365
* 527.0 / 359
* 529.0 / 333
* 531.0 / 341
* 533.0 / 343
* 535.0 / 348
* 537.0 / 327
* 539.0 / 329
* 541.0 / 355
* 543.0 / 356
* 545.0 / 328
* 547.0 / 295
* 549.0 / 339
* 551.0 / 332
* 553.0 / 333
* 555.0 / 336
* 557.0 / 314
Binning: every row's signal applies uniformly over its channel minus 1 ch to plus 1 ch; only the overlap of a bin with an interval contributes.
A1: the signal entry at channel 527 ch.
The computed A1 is 359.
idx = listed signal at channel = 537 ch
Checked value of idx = 327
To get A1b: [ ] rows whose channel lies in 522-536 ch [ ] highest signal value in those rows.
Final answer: 365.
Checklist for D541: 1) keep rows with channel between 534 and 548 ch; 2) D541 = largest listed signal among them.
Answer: 356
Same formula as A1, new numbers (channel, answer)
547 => 295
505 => 335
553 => 333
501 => 319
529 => 333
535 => 348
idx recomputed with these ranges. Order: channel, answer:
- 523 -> 331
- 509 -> 309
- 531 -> 341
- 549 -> 339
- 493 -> 355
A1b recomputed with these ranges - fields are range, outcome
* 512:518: 334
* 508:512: 335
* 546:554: 339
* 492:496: 360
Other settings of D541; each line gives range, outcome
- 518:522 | 311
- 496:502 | 357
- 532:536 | 348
